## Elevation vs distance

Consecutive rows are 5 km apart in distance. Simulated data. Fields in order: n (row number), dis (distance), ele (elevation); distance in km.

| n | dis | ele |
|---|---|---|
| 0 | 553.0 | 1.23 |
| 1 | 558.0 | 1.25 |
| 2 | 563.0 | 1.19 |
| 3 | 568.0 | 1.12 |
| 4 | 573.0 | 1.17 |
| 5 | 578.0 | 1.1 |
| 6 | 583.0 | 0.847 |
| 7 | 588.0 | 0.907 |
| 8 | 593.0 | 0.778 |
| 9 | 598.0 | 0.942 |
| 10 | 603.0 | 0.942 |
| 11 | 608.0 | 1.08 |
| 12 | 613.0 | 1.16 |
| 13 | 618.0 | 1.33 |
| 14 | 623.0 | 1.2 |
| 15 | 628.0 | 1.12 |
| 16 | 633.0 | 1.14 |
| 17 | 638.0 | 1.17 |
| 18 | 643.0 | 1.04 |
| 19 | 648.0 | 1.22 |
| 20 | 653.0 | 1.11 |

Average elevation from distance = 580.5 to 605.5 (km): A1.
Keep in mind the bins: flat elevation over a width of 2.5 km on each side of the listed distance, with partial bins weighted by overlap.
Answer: 0.883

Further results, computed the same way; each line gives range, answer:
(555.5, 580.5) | 1.17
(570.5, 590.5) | 1.01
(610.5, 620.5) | 1.24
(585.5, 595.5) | 0.843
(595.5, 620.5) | 1.09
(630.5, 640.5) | 1.15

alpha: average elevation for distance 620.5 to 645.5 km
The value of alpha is 1.13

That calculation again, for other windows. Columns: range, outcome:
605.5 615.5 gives 1.12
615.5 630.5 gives 1.22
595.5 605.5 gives 0.942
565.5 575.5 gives 1.15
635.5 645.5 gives 1.1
